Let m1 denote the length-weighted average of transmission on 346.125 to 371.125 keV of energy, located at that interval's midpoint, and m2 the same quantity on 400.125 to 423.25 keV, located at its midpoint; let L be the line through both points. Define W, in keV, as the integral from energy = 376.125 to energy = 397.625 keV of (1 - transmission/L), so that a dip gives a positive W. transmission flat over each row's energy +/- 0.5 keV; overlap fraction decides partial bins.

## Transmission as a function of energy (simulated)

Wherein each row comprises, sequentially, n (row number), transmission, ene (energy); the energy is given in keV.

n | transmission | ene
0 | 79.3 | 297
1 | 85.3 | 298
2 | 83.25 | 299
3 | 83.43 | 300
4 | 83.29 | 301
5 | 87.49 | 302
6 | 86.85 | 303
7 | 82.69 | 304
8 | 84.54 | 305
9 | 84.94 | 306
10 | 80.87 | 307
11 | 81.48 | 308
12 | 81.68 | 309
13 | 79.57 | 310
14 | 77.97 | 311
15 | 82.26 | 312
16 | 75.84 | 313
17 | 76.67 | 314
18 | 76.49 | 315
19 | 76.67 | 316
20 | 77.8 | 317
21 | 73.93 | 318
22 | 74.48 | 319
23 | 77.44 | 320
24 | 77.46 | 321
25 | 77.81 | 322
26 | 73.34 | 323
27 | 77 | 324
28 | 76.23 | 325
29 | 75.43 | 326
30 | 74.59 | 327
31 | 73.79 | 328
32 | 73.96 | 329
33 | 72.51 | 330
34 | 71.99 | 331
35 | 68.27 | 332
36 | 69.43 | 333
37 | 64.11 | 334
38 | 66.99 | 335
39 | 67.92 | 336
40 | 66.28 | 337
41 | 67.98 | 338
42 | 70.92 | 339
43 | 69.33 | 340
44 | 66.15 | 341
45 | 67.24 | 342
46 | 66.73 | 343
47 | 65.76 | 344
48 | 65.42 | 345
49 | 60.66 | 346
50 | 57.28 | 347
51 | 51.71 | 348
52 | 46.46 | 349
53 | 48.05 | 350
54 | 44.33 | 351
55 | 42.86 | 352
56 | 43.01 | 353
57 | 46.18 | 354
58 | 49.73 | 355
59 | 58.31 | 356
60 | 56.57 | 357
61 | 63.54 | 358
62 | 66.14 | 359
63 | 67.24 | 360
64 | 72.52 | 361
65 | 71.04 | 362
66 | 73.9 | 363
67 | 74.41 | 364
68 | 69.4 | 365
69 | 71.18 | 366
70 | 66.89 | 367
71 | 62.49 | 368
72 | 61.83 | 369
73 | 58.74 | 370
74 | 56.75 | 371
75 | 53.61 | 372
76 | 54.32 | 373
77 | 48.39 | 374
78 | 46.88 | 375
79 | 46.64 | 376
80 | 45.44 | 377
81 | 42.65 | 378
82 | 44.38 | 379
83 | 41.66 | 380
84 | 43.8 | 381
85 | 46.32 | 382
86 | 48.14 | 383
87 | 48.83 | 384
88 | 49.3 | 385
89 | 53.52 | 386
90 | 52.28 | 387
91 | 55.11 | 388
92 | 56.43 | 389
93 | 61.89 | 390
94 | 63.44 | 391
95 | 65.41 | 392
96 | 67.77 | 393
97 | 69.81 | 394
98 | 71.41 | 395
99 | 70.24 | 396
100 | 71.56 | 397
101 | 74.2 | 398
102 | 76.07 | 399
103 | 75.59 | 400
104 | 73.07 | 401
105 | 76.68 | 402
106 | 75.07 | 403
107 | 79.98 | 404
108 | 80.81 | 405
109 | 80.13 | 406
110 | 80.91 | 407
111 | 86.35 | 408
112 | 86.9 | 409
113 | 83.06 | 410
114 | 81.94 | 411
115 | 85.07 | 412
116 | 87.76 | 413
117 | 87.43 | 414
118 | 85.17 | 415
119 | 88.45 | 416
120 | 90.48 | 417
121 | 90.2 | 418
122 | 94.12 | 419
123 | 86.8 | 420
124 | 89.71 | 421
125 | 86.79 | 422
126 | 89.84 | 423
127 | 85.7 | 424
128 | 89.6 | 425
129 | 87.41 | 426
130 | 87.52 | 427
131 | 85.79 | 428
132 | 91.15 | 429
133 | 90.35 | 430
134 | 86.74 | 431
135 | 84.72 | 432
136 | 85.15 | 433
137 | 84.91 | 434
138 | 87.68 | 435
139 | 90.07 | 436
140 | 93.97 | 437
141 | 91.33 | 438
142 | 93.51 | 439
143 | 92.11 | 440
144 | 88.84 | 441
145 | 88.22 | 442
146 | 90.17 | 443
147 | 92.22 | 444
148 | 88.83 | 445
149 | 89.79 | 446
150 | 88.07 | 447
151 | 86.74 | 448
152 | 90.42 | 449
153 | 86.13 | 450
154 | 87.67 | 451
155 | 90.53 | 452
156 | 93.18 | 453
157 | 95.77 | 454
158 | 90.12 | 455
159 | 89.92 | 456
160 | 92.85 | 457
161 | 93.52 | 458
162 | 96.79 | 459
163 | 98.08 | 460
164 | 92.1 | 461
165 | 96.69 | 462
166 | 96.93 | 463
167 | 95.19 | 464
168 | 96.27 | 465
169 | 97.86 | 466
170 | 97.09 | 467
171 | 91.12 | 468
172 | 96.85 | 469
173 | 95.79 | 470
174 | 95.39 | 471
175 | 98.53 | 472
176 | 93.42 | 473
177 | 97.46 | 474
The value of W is 5.1 keV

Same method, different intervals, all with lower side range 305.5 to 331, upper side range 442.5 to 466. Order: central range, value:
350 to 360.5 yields 3.6 keV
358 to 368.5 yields 1.6 keV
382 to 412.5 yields 5.8 keV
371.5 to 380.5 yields 3.9 keV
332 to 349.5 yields 3.4 keV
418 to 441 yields 0.1 keV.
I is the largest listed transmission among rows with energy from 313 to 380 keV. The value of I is 77.81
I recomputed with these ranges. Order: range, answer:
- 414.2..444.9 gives 94.12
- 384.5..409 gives 86.9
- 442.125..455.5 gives 95.77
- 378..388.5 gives 55.11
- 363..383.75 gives 74.41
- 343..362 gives 72.52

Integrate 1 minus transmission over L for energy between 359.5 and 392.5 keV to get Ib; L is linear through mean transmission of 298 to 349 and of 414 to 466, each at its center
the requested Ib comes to 9.91 keV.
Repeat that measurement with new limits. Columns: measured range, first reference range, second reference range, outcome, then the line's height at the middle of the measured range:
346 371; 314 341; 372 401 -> 1.9 keV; 64.5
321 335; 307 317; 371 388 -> -0.3 keV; 71.6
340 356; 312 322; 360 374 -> 3.2 keV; 69.2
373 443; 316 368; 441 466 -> 6.2 keV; 81.5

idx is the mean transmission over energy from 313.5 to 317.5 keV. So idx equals 76.9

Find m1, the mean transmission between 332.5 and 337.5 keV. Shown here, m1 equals 66.9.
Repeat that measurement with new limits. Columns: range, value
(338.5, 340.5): 70.1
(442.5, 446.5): 90.3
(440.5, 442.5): 88.5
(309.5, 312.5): 79.9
